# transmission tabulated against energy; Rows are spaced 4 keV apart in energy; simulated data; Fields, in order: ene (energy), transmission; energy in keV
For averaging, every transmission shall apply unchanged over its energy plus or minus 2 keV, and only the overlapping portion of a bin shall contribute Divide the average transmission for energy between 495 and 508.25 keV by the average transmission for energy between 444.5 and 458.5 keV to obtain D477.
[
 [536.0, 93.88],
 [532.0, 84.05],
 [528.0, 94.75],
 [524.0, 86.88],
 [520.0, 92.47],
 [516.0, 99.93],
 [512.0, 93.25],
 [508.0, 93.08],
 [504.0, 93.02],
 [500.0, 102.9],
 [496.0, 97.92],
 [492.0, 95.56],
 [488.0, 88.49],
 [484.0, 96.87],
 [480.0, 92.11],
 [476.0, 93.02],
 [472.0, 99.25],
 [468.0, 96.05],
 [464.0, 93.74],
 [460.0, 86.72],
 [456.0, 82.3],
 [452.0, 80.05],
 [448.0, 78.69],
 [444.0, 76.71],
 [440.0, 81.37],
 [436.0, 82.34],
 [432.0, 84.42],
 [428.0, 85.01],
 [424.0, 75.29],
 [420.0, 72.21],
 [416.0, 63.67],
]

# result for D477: 1.21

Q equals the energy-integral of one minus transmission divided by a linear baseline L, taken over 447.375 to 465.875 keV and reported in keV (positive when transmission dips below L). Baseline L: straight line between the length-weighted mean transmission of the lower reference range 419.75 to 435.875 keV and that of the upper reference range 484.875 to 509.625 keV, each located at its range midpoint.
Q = 0.41 keV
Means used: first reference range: 80.4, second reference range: 95.3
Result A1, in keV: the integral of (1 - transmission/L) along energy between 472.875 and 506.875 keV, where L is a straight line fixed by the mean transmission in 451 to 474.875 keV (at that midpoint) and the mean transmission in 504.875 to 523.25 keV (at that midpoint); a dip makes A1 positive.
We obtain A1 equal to -1.0 keV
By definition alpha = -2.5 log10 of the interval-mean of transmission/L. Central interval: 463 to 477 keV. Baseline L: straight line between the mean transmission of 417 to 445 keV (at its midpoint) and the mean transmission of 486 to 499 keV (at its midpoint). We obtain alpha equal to -0.080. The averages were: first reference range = 79.2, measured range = 95.8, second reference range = 94.7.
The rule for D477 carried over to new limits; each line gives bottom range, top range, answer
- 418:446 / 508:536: 1.16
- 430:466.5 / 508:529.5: 1.12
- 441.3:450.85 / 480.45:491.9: 1.19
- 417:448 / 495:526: 1.20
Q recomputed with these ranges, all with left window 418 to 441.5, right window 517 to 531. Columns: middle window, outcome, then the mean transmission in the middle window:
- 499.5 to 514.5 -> -0.9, 95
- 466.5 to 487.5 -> -2.2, 94.9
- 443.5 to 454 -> 0.5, 78.7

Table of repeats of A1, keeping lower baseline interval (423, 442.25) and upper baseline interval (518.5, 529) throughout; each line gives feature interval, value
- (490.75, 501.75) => -1.3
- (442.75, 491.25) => -2.0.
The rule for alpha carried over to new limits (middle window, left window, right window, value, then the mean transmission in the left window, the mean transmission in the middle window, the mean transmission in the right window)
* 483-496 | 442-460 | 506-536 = -0.087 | 80.2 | 94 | 92.2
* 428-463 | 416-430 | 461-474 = 0.043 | 75.5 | 82.1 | 95.6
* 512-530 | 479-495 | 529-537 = -0.038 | 93.6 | 93.5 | 89.1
